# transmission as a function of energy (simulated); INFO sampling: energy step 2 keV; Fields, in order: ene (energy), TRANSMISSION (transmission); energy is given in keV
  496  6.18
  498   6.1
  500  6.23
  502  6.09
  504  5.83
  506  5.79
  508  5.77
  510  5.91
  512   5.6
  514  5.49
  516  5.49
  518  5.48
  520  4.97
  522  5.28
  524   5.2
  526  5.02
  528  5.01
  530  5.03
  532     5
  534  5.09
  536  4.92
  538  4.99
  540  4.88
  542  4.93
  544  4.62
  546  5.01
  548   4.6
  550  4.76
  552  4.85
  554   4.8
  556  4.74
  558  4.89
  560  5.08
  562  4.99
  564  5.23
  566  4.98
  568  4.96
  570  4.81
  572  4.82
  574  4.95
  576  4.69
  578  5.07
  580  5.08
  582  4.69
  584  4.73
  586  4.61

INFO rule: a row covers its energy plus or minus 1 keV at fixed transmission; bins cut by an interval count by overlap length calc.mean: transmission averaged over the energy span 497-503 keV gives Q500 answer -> 6.14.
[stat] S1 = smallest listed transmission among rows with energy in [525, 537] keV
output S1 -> 4.92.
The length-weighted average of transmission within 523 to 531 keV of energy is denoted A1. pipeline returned 5.06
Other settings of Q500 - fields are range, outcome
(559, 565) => 5.1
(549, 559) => 4.81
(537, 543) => 4.93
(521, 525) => 5.24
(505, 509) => 5.78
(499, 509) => 5.94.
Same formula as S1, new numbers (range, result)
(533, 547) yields 4.62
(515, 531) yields 4.97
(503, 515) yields 5.49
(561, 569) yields 4.96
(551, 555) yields 4.8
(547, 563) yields 4.6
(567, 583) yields 4.69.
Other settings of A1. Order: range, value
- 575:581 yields 4.95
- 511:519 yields 5.52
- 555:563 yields 4.92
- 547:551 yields 4.68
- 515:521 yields 5.31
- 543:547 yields 4.81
